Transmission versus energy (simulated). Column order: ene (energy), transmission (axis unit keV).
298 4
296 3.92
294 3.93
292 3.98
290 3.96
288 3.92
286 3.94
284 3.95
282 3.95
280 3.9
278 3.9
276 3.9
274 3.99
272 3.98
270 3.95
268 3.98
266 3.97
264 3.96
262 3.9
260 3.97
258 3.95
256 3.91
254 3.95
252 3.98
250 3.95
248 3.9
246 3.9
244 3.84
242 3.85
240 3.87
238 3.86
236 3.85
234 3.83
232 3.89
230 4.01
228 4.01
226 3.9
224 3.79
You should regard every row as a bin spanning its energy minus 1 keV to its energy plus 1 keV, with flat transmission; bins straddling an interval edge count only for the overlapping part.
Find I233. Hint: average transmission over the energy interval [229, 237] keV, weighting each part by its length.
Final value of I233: 3.9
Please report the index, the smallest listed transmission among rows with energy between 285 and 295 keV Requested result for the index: 3.92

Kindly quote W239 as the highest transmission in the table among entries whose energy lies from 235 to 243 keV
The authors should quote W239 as 3.87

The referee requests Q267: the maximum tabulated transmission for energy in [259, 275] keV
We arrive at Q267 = 3.99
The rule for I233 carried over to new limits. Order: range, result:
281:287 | 3.95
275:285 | 3.92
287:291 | 3.94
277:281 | 3.9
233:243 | 3.85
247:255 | 3.94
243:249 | 3.88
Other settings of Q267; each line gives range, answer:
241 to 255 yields 3.98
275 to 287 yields 3.95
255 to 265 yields 3.97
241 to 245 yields 3.85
